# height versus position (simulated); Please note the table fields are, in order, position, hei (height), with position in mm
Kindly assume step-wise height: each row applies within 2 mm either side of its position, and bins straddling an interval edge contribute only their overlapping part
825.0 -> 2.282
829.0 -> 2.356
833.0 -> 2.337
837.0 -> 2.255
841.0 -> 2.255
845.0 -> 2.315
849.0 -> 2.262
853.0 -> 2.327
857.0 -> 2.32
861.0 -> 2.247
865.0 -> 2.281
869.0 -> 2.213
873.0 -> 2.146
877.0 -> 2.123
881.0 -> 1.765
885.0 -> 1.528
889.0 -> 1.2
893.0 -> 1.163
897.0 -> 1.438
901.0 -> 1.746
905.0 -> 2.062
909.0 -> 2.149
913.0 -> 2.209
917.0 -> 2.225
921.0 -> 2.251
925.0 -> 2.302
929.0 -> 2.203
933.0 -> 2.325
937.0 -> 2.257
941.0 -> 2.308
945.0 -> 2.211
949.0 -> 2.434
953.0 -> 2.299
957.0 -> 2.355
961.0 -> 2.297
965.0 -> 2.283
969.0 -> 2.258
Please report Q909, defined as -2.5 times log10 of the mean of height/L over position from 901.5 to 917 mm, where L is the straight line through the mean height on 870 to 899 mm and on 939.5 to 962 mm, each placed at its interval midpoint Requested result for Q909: -0.12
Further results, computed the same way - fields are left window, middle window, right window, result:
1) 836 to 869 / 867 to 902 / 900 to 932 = 0.29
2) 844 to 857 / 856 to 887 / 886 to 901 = -0.13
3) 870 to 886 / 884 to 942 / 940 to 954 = 0.10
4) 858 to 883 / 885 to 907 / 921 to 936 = 0.40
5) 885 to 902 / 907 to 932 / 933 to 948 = -0.19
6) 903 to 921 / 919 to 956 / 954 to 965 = -0.02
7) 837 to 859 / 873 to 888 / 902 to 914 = 0.21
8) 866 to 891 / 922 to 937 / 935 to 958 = -0.04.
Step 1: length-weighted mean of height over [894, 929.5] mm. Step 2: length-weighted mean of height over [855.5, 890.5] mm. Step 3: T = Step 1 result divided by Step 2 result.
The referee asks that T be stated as 1.02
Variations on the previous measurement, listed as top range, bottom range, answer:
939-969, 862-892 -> 1.23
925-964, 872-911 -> 1.34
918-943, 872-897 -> 1.41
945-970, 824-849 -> 1.01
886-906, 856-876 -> 0.67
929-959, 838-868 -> 1.01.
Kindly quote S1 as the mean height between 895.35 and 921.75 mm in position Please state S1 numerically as 2.01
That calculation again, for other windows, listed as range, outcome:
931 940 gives 2.29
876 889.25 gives 1.68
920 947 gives 2.27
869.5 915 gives 1.79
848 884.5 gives 2.16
